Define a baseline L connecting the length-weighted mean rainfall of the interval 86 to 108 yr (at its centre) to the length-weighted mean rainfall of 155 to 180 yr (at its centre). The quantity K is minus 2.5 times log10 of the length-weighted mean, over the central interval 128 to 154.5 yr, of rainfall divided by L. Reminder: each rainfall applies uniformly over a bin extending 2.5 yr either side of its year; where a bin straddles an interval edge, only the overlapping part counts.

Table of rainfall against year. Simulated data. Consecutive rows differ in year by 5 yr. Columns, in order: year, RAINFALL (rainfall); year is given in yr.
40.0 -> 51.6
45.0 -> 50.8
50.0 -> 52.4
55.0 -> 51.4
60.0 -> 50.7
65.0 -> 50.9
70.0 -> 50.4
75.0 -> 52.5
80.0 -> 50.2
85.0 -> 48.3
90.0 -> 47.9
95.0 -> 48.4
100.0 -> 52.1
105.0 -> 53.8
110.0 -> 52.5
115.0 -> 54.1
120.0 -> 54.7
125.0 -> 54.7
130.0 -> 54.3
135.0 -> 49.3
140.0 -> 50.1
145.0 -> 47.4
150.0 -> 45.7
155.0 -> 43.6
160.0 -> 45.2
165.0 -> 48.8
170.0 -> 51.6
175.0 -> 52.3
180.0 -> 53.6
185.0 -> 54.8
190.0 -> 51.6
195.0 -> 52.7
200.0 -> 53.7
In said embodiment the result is 0.02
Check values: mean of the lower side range 50.4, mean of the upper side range 49.3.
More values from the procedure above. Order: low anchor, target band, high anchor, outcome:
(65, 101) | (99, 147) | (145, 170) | -0.09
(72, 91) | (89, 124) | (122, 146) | -0.03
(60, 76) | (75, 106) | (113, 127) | 0.05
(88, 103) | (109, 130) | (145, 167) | -0.13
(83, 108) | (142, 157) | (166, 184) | 0.13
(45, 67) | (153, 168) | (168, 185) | 0.14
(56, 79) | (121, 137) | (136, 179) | -0.08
